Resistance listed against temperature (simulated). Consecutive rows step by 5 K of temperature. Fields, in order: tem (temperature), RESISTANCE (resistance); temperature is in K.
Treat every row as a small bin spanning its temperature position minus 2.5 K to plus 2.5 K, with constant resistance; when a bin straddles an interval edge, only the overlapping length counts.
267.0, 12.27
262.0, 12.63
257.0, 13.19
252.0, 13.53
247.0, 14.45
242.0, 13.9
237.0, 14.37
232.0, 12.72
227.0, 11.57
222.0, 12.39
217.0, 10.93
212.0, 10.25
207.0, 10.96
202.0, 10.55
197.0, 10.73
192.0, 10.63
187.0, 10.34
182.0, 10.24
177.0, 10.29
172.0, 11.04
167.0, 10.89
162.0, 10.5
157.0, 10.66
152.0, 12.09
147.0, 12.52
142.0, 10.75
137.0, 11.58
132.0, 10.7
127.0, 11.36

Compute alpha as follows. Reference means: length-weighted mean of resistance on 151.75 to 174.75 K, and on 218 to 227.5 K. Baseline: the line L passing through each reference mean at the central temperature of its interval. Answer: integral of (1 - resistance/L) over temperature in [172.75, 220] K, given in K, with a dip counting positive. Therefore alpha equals 3.6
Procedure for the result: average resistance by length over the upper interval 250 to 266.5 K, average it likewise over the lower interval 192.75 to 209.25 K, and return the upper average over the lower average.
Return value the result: 1.21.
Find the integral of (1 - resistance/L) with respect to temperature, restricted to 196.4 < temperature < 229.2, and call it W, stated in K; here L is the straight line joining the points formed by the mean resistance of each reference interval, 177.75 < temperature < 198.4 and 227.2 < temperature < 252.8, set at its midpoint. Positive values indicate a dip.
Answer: 2.4 K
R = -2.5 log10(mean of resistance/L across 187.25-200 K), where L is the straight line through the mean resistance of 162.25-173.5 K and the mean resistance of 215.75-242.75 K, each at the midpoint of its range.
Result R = 0.10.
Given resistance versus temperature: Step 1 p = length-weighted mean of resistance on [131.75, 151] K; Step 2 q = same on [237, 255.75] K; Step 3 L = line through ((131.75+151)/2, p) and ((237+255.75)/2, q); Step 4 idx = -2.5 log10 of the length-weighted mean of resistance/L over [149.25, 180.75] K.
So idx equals 0.11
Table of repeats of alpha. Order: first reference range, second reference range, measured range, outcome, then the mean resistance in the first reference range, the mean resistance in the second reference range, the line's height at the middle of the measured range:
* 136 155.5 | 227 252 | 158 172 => 1.5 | 11.7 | 13.6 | 12.1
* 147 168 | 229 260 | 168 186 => 1.9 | 11.2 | 13.6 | 11.8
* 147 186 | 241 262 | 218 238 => 0.6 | 10.9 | 13.6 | 12.9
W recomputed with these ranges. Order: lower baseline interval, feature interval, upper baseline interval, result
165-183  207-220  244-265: 1.4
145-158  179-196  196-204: 0.8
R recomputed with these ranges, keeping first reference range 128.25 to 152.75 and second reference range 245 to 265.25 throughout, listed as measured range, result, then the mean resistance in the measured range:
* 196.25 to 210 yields 0.17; 10.7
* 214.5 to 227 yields 0.10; 11.6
